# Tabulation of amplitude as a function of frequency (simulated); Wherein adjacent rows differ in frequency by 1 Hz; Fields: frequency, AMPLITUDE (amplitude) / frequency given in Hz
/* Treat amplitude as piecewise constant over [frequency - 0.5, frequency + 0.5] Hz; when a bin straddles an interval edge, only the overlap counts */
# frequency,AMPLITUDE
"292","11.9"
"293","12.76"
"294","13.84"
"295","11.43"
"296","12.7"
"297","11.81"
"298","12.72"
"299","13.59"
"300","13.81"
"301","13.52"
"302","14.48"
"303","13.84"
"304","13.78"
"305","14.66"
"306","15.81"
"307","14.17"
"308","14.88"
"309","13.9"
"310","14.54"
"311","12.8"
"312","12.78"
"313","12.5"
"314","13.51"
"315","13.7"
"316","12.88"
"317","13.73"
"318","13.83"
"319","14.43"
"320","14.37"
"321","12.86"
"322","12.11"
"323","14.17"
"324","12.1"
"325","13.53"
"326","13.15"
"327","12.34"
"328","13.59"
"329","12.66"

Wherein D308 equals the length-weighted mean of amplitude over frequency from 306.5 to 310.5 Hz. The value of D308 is 14.4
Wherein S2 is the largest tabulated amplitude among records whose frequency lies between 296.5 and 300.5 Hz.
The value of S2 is 13.81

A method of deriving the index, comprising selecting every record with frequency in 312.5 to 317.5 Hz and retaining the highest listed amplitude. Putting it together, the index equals 13.73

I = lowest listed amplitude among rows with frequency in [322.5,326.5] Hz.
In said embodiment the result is 12.1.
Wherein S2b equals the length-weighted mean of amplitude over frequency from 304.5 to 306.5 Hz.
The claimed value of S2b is 15.2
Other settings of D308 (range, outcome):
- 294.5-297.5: 12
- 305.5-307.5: 15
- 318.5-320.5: 14.4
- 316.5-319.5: 14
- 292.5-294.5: 13.3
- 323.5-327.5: 12.8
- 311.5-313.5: 12.6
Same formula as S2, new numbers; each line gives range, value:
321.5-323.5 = 14.17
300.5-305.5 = 14.66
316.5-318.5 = 13.83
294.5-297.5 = 12.7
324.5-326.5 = 13.53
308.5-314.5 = 14.54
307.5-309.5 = 14.88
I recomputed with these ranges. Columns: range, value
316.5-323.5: 12.11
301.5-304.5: 13.78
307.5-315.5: 12.5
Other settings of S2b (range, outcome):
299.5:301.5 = 13.7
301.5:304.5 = 14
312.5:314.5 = 13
